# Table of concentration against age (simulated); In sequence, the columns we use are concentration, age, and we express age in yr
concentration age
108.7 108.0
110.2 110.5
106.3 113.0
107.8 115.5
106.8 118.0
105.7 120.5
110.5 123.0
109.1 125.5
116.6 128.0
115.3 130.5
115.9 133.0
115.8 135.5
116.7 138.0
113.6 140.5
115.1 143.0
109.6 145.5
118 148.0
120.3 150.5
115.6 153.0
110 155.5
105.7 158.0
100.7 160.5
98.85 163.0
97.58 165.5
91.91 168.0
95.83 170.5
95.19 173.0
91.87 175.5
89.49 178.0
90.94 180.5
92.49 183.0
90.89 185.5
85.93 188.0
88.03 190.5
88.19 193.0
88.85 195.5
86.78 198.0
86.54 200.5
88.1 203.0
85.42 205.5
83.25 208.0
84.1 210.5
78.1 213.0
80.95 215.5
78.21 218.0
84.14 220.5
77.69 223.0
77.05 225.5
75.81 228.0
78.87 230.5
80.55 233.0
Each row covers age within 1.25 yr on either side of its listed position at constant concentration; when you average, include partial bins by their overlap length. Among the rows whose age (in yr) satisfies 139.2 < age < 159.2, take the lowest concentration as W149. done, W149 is 105.7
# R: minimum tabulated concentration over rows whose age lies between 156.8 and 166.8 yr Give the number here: 97.58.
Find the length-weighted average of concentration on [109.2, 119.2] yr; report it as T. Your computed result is 108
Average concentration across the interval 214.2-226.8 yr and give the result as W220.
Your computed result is 79.6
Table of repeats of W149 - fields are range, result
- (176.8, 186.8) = 89.49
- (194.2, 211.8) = 83.25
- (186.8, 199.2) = 85.93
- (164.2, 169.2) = 91.91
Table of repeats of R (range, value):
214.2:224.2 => 77.69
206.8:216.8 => 78.1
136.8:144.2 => 113.6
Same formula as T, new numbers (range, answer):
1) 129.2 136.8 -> 116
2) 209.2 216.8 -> 81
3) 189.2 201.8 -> 87.7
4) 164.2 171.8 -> 95.1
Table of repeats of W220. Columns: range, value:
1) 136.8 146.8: 114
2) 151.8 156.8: 113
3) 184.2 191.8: 88.3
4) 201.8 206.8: 86.7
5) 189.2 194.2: 88.1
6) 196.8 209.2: 86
